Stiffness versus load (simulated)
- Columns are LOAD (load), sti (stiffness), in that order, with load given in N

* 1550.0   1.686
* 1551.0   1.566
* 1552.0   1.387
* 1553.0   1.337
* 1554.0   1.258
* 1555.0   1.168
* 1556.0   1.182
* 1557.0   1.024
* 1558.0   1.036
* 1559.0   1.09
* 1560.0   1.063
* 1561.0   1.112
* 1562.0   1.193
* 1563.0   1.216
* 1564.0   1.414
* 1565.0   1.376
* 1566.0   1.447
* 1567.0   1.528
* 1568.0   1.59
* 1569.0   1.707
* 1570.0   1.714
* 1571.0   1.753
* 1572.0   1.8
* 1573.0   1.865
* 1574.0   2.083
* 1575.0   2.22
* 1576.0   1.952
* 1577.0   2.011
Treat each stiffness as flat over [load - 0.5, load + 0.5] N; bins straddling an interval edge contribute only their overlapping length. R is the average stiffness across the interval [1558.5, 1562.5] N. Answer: 1.11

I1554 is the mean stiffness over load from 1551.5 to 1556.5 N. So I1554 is 1.27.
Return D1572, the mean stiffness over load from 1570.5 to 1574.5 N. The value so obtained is 1.88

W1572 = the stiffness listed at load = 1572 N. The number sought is 1.8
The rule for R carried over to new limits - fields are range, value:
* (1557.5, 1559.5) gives 1.06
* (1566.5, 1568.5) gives 1.56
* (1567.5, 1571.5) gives 1.69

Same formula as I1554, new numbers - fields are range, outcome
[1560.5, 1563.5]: 1.17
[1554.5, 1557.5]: 1.12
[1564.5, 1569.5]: 1.53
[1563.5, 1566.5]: 1.41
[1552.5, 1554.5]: 1.3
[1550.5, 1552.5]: 1.48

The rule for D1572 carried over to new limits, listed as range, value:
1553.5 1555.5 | 1.21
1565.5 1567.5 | 1.49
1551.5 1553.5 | 1.36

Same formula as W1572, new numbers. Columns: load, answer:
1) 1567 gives 1.528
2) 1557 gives 1.024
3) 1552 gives 1.387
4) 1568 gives 1.59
